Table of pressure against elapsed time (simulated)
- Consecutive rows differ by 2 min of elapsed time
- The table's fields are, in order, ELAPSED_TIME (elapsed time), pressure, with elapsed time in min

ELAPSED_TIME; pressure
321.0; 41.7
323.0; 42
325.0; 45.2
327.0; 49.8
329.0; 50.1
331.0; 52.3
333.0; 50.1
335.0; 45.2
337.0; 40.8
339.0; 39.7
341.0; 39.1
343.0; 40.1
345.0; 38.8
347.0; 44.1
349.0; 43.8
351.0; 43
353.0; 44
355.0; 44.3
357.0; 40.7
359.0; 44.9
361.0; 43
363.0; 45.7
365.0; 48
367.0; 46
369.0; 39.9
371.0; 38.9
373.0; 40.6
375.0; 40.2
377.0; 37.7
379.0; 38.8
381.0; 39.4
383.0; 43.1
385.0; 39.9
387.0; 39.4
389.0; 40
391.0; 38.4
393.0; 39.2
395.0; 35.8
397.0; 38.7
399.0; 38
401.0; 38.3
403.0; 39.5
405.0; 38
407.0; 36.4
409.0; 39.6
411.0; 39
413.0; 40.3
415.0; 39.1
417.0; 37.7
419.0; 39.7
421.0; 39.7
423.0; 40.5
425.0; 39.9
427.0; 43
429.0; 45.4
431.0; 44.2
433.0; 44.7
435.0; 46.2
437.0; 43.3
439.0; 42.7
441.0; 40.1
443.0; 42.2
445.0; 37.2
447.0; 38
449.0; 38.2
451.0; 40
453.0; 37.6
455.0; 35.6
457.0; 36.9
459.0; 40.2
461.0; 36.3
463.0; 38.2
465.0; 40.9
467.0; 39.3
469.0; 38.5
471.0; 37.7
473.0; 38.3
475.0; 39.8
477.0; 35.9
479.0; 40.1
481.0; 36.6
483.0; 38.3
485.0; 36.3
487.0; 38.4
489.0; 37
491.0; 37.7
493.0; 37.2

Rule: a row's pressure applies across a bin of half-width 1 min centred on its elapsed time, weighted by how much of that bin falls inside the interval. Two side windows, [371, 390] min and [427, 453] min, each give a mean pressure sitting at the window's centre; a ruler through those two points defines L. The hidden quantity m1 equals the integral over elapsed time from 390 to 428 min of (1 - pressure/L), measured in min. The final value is 1.6 min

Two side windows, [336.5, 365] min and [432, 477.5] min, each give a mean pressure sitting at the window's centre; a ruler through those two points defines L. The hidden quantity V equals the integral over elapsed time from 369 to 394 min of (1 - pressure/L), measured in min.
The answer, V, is 1.2 min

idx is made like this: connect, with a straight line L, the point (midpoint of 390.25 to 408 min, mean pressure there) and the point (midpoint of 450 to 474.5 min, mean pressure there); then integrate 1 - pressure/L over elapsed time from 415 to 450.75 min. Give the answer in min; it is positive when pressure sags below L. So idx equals -2.9 min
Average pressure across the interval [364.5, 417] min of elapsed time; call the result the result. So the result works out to 39.6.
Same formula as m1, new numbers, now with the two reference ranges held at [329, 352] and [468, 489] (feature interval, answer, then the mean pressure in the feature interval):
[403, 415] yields 0.60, 38.8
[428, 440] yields -1.40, 44.4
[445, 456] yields 0.36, 37.8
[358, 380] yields 0.17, 42.2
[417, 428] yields -0.01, 40.3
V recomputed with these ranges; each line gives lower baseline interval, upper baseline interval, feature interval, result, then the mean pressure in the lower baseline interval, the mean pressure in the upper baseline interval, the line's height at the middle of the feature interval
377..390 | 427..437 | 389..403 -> 1.0 min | 39.9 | 44.7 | 41.2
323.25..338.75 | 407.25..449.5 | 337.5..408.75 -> 5.9 min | 47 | 40.9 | 44.4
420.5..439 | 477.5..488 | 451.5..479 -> 0.9 min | 43.1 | 37.8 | 39.6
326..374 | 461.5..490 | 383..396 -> 0.9 min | 43.9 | 38.2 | 42.1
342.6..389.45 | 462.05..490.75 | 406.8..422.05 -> 0.5 min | 41.9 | 38.2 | 40.3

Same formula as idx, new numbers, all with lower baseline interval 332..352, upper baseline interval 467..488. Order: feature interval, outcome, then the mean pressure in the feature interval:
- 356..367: -0.7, 44.6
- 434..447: -0.8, 41.6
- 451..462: 0.3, 37.6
